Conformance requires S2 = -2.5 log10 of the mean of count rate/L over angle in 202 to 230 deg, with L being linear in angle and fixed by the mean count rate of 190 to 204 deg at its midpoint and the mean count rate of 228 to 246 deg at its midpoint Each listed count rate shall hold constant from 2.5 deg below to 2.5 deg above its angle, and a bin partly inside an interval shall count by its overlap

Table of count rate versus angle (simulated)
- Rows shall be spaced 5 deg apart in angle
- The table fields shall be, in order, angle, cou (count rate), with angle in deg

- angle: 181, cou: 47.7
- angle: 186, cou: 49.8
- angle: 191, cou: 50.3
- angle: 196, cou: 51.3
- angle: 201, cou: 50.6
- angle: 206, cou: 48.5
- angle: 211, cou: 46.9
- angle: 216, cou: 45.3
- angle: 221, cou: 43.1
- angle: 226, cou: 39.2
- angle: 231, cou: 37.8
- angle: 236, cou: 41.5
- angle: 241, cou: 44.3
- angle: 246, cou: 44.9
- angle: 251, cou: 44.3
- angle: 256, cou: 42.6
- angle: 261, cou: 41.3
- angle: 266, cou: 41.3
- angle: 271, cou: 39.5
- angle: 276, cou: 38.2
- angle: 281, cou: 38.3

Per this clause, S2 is 0.046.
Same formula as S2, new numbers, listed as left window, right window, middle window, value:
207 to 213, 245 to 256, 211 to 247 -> 0.08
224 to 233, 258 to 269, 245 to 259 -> -0.09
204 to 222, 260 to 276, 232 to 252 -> -0.01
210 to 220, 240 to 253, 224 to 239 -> 0.14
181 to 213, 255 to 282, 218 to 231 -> 0.13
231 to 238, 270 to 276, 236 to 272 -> -0.08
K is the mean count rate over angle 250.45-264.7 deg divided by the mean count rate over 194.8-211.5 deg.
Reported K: 0.86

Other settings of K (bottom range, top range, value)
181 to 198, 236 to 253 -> 0.88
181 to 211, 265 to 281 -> 0.79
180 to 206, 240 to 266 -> 0.87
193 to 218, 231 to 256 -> 0.89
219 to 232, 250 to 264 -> 1.06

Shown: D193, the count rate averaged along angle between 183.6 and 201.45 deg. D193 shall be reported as 50.5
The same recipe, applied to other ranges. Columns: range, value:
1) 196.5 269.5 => 43.8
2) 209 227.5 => 43.8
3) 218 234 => 40.2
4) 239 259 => 44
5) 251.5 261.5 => 42.5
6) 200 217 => 47.8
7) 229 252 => 42.5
